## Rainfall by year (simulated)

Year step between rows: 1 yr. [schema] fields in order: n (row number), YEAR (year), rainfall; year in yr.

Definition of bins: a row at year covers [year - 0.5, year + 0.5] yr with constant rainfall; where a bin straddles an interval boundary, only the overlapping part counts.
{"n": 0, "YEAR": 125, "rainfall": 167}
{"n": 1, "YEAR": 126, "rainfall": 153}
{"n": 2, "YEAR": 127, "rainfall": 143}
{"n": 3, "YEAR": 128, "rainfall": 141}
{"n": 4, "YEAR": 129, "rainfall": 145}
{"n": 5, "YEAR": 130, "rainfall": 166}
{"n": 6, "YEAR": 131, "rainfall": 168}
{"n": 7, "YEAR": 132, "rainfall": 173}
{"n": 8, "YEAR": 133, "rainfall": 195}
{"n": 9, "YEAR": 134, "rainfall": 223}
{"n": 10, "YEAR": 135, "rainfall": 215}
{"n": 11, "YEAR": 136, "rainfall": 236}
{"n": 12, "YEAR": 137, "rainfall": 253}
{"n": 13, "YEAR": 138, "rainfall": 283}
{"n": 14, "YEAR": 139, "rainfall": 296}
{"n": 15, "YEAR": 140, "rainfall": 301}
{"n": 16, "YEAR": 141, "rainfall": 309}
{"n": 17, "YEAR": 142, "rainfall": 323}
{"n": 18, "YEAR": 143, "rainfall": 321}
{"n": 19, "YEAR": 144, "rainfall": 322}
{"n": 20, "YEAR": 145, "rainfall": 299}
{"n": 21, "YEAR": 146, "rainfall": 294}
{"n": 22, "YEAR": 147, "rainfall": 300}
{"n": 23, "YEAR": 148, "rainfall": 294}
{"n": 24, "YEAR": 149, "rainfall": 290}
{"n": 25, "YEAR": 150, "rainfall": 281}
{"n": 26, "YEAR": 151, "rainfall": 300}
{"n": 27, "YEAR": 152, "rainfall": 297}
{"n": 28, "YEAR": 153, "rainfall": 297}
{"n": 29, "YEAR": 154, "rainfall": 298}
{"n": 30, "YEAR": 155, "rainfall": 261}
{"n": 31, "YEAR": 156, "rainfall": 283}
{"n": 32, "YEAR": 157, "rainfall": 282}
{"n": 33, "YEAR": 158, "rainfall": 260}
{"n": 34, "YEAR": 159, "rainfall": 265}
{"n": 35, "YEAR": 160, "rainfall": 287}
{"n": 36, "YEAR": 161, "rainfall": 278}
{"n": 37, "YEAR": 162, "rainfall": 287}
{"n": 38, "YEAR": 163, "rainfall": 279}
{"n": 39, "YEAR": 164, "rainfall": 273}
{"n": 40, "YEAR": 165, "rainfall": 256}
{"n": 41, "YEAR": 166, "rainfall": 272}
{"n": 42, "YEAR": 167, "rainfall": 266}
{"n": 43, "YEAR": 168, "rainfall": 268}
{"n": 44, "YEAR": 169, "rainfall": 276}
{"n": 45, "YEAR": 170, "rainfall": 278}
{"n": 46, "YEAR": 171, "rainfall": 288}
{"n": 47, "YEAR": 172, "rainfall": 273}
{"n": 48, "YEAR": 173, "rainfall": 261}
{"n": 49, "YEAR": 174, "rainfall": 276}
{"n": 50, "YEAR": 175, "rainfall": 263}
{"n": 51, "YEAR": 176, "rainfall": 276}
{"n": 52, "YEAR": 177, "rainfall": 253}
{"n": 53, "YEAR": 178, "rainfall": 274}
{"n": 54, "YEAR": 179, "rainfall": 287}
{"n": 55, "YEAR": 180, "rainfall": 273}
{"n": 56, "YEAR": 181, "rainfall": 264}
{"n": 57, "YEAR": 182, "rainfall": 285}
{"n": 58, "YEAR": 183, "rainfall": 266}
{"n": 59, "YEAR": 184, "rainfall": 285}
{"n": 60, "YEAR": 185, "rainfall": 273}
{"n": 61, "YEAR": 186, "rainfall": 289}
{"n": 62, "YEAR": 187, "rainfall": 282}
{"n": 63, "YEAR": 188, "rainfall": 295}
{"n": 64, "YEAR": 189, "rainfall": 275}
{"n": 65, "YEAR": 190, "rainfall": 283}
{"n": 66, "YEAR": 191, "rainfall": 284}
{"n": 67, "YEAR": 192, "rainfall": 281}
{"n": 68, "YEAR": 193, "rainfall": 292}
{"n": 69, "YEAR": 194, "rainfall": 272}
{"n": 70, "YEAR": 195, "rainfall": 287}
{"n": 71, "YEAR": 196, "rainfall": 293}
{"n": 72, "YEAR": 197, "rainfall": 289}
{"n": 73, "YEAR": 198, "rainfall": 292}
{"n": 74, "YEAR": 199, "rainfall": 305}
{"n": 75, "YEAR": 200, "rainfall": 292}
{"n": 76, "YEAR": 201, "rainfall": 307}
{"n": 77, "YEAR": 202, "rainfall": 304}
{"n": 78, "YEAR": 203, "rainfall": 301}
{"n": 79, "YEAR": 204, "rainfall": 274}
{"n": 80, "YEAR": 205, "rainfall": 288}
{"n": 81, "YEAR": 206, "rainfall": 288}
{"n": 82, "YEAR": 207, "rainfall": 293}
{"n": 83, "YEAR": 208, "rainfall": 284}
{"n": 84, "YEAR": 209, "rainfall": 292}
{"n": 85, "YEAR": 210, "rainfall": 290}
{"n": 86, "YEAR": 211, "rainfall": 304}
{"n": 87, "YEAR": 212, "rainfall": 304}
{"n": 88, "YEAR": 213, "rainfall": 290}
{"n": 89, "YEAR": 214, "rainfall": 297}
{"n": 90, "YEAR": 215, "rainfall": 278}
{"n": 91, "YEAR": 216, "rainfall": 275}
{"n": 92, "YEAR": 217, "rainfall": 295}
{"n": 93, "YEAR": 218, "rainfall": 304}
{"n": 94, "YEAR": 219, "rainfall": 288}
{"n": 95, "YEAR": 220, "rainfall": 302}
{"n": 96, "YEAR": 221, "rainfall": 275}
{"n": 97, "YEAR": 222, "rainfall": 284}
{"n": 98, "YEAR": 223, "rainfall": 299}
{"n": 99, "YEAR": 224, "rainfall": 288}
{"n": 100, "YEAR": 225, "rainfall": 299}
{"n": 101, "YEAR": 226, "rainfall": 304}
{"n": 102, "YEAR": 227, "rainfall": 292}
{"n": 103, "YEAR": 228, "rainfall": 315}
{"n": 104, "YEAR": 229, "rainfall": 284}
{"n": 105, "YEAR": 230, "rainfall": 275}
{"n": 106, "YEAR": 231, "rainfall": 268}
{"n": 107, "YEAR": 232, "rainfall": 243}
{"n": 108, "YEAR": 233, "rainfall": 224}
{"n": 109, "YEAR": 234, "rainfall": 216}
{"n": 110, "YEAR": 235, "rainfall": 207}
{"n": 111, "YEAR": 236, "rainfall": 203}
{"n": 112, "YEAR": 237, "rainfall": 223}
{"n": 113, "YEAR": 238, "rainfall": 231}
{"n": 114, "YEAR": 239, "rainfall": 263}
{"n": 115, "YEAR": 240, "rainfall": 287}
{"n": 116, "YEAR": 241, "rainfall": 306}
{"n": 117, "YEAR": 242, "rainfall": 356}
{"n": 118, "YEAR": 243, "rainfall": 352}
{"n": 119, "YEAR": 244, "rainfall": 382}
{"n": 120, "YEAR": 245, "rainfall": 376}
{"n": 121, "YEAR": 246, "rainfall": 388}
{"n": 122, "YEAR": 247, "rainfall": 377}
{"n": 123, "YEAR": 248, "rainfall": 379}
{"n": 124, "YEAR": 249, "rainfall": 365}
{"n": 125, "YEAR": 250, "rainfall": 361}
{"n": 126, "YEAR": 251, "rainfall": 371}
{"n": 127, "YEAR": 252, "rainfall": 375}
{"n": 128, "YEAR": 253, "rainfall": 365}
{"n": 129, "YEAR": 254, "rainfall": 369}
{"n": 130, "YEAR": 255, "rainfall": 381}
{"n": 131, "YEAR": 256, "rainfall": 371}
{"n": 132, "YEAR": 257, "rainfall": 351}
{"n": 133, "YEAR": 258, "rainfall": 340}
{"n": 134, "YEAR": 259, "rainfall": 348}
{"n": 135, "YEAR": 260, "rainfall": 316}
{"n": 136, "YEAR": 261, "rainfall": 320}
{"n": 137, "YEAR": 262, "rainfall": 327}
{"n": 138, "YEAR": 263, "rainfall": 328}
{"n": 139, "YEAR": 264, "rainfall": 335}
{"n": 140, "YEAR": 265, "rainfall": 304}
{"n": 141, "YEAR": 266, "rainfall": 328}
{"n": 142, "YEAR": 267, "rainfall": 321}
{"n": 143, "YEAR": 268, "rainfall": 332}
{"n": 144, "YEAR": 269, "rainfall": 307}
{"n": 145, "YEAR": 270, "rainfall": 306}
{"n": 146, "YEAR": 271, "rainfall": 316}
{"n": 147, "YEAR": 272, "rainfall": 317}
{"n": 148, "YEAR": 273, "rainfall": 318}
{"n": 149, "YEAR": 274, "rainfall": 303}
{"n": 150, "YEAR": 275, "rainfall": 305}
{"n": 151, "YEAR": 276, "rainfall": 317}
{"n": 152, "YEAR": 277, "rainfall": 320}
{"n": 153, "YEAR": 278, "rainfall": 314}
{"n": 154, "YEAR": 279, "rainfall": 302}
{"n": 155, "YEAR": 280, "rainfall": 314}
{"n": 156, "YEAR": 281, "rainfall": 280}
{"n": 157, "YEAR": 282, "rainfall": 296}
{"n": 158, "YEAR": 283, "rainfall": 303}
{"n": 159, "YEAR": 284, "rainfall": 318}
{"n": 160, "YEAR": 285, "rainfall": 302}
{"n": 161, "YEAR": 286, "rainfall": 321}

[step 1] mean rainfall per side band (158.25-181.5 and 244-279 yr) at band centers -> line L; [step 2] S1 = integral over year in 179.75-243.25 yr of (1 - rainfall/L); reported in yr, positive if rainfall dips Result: 4.1 yr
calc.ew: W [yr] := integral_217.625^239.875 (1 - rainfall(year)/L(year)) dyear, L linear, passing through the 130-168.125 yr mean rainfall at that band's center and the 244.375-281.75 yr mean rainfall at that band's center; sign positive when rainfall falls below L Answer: 3.43 yr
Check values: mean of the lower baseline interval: 272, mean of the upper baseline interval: 336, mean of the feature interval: 268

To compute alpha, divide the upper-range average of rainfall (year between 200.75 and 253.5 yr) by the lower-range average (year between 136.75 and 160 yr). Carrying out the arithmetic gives 1.0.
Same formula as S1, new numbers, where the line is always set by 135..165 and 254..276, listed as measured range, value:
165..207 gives 2.6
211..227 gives 1.0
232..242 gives 2.3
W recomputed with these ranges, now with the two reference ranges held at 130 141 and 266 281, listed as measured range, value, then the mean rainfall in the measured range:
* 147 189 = -4.2 yr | 278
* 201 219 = -1.0 yr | 292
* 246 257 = -2.6 yr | 371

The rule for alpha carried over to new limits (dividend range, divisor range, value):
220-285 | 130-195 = 1.14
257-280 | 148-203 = 1.14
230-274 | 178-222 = 1.11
